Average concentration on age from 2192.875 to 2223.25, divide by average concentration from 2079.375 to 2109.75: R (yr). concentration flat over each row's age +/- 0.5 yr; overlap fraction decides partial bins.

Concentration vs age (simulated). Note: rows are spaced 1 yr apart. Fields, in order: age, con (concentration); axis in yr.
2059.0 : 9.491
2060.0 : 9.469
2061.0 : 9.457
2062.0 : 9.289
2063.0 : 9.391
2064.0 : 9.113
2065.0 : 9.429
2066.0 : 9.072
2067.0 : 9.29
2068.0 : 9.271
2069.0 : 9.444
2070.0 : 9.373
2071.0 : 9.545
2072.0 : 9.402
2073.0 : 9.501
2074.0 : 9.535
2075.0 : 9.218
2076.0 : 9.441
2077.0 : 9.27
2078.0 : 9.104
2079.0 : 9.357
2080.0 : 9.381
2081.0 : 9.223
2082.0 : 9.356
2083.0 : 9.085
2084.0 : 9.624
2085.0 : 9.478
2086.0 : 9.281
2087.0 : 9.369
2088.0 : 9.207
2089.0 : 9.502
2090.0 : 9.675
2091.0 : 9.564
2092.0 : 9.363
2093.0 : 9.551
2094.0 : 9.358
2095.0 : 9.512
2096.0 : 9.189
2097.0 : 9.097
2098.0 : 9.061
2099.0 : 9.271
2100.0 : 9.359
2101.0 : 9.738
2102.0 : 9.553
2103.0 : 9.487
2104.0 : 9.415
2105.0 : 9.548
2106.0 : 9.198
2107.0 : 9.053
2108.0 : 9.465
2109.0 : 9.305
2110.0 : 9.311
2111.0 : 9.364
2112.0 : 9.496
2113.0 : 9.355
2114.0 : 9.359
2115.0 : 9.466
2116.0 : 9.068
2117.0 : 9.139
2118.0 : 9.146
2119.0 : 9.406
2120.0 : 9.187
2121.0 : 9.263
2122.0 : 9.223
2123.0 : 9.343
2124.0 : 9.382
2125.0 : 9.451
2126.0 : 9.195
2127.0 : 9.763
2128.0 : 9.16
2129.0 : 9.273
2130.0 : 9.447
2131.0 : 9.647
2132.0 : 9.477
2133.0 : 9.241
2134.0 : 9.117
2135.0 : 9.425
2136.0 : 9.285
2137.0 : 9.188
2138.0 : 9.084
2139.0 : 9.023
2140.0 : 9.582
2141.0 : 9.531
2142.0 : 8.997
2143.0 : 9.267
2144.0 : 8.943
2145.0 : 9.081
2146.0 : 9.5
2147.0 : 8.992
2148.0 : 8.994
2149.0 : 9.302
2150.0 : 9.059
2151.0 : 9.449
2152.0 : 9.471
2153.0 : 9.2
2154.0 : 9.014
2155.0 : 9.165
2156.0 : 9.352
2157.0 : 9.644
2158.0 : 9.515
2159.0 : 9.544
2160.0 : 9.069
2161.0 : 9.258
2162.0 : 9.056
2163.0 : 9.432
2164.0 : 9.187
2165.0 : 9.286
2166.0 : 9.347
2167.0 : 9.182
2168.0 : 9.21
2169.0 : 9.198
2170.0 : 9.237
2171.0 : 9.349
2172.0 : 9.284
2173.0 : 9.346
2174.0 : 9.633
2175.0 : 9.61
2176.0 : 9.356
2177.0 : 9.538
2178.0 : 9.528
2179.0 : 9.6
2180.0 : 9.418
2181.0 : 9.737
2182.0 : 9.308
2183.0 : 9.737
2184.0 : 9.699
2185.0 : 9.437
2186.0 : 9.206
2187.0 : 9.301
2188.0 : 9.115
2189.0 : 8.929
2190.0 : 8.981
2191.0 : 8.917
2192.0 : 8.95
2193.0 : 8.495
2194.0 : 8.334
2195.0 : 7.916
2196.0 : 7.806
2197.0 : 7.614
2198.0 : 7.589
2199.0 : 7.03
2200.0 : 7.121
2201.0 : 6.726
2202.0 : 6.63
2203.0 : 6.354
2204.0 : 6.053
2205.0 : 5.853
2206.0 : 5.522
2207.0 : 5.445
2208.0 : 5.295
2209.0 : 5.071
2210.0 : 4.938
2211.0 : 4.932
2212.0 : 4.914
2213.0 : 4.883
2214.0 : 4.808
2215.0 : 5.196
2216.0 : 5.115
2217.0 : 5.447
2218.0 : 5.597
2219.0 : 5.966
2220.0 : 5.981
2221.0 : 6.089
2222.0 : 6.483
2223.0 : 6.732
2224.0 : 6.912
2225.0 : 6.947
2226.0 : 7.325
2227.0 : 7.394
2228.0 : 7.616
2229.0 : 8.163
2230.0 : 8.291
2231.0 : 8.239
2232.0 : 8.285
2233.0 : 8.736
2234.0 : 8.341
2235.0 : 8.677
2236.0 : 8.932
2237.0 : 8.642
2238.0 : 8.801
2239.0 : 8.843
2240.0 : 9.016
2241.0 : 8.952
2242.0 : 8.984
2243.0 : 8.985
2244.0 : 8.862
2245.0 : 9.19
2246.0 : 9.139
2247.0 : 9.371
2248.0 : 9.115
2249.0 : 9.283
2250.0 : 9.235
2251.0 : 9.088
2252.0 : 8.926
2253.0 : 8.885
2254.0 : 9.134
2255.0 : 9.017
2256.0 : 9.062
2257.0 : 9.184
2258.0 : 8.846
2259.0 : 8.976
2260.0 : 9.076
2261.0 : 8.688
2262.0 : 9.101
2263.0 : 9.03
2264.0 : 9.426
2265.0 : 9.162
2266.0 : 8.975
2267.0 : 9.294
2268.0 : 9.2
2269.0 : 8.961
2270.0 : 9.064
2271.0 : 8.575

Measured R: 0.66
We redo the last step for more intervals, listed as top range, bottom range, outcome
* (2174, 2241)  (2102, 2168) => 0.82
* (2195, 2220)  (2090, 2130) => 0.64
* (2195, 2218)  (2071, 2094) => 0.63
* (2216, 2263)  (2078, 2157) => 0.89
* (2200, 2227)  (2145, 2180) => 0.63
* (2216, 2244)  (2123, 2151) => 0.83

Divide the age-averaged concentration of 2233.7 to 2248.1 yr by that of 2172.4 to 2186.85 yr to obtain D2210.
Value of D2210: 0.9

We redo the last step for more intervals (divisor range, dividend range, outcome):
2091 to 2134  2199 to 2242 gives 0.73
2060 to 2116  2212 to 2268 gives 0.86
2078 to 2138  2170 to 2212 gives 0.86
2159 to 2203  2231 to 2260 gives 1.01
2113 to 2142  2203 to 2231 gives 0.65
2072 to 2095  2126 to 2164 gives 0.99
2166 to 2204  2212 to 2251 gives 0.88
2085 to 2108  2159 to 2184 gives 1.00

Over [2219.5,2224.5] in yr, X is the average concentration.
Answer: 6.44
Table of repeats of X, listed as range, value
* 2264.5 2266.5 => 9.07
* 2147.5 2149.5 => 9.15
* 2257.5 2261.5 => 8.9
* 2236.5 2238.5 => 8.72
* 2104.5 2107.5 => 9.27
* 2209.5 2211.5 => 4.94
